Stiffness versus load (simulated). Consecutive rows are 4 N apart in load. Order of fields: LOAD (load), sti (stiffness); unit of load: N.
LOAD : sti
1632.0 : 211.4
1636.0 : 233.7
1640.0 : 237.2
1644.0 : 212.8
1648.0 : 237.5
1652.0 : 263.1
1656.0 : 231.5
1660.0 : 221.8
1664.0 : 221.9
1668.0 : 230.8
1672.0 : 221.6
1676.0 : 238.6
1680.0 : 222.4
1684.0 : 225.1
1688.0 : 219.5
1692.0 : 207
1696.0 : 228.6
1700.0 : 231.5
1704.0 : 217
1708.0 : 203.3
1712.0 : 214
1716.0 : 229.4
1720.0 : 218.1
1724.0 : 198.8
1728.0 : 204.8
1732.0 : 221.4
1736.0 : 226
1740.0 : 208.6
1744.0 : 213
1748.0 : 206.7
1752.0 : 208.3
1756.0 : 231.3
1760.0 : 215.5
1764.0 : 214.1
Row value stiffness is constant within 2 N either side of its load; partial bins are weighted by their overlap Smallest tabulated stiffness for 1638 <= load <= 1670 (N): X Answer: 212.8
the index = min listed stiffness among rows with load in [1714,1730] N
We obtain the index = 198.8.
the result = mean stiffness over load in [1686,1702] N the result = 222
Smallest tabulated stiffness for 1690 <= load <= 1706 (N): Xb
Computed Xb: 207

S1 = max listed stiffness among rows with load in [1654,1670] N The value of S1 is 231.5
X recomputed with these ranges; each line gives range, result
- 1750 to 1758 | 208.3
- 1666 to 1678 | 221.6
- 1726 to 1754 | 204.8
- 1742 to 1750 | 206.7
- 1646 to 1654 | 237.5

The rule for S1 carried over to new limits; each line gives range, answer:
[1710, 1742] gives 229.4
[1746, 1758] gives 231.3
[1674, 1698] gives 238.6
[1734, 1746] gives 226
